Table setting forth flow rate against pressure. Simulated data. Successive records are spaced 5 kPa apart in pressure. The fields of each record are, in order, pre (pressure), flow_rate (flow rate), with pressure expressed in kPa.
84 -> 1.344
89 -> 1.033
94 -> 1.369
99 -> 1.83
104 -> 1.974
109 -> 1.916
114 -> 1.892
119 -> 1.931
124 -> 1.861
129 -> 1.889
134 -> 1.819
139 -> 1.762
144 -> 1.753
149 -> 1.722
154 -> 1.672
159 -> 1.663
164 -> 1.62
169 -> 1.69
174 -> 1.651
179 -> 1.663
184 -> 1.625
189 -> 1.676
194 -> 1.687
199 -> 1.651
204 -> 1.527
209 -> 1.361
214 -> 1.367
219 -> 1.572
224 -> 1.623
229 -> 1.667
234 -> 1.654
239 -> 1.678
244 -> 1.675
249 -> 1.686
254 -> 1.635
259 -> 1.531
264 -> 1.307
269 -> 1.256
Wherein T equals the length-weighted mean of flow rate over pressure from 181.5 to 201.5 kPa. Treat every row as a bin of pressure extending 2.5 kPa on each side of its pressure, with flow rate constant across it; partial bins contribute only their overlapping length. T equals 1.66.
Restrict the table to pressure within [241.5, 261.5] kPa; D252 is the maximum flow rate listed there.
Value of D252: 1.686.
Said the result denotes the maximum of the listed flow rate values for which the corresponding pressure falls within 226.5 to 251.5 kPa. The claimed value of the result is 1.686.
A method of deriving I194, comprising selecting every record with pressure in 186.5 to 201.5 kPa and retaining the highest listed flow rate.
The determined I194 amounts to 1.687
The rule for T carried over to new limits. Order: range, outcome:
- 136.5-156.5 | 1.73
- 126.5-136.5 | 1.85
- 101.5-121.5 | 1.93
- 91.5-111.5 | 1.77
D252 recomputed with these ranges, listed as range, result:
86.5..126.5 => 1.974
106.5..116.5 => 1.916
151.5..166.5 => 1.672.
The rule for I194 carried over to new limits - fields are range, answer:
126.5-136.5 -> 1.889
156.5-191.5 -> 1.69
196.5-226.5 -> 1.651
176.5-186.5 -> 1.663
